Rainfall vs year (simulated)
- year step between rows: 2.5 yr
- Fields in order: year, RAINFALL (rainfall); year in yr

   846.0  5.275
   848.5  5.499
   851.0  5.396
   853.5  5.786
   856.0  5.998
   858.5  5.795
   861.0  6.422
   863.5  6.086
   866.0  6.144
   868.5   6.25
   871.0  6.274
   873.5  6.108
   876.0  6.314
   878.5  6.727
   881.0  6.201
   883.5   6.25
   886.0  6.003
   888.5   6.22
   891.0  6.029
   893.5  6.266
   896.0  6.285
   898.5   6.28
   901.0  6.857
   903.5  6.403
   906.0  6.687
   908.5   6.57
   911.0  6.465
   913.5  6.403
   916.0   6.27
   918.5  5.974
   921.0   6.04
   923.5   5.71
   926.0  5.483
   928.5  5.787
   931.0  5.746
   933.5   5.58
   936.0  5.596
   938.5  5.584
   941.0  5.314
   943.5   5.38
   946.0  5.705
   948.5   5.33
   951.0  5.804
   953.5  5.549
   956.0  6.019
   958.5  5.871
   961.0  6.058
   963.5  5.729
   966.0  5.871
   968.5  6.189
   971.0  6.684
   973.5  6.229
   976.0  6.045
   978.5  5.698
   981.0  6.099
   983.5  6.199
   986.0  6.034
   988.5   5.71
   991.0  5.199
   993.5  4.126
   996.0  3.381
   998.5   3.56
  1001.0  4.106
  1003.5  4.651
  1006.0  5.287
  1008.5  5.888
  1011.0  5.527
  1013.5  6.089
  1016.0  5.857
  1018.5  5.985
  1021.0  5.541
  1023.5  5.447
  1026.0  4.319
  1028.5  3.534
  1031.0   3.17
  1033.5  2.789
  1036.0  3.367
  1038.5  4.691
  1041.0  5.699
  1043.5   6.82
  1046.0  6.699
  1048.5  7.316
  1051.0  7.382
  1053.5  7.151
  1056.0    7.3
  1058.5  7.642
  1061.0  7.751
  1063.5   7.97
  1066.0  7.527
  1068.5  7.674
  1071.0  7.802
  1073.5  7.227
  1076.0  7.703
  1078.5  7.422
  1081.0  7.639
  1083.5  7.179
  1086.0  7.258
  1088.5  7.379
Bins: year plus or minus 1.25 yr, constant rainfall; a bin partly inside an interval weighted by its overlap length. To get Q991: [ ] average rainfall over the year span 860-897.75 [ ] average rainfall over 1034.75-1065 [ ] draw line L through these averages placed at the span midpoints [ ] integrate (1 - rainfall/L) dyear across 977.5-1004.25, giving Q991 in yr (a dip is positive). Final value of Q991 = 6.3 yr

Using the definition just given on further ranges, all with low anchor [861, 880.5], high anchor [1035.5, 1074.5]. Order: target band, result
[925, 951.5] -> 3.9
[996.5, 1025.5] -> 6.8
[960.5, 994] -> 3.9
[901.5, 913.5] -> -0.2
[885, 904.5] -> 0.2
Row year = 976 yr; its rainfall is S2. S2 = 6.045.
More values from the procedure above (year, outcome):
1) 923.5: 5.71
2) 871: 6.274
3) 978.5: 5.698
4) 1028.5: 3.534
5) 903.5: 6.403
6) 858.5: 5.795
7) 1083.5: 7.179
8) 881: 6.201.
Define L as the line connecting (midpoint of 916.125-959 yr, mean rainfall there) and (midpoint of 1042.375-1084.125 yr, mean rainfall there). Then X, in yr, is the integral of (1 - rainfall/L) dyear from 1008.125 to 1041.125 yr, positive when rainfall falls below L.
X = 10.0 yr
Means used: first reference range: 5.69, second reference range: 7.43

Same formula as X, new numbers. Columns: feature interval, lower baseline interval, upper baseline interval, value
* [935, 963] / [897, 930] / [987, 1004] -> -1.21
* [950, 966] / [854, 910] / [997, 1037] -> -1.36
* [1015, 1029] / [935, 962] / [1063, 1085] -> 3.26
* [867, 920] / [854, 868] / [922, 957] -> -3.94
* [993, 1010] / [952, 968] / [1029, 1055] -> 3.61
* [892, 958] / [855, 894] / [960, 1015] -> -1.01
